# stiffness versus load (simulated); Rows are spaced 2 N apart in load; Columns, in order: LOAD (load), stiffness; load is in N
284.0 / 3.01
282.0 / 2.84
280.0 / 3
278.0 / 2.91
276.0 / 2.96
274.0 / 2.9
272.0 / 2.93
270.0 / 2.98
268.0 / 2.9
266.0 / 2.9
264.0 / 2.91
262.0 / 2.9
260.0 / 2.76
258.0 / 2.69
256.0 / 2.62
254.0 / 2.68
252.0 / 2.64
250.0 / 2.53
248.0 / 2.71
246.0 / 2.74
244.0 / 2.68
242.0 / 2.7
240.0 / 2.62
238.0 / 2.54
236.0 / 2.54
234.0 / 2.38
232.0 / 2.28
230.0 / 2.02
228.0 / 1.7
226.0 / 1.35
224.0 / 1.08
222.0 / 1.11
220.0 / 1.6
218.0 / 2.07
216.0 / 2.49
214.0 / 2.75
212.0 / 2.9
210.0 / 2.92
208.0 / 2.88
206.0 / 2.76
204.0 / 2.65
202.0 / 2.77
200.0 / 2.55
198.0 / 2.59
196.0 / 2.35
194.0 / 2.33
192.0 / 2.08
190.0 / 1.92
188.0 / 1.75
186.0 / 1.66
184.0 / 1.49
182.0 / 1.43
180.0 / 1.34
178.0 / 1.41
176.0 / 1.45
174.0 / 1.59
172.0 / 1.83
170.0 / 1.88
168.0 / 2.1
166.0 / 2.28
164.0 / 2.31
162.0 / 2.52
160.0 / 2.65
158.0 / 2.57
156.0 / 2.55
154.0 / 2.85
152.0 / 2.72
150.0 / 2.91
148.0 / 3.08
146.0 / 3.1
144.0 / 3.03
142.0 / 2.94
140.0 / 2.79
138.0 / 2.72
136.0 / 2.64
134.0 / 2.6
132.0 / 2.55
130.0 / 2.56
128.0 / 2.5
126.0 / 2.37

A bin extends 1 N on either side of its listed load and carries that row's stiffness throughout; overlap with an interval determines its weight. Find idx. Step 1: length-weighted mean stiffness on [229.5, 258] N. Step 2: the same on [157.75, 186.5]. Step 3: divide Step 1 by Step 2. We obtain 1.4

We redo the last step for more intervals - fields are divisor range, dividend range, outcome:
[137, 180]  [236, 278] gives 1.14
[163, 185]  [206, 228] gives 1.22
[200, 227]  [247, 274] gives 1.23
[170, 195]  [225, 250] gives 1.39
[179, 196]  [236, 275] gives 1.54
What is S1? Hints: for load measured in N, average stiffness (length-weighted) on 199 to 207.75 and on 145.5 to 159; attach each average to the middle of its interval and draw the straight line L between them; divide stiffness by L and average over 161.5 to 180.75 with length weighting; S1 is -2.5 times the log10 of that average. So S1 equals 0.43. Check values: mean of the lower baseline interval 2.82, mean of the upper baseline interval 2.7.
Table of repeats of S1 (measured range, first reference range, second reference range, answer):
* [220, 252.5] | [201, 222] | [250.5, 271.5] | 0.21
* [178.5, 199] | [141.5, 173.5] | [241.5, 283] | 0.37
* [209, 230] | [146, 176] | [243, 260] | 0.27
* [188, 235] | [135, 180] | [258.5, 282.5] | 0.19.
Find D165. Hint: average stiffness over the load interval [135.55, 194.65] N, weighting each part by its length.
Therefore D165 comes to 2.26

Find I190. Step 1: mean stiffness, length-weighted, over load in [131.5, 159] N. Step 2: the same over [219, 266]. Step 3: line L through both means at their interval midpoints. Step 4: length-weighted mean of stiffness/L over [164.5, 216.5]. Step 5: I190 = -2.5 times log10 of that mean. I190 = 0.191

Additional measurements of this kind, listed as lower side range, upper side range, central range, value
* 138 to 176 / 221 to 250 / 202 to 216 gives -0.21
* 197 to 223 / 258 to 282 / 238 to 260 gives 0.04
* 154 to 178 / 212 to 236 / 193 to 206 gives -0.24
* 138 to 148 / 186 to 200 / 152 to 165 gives 0.05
